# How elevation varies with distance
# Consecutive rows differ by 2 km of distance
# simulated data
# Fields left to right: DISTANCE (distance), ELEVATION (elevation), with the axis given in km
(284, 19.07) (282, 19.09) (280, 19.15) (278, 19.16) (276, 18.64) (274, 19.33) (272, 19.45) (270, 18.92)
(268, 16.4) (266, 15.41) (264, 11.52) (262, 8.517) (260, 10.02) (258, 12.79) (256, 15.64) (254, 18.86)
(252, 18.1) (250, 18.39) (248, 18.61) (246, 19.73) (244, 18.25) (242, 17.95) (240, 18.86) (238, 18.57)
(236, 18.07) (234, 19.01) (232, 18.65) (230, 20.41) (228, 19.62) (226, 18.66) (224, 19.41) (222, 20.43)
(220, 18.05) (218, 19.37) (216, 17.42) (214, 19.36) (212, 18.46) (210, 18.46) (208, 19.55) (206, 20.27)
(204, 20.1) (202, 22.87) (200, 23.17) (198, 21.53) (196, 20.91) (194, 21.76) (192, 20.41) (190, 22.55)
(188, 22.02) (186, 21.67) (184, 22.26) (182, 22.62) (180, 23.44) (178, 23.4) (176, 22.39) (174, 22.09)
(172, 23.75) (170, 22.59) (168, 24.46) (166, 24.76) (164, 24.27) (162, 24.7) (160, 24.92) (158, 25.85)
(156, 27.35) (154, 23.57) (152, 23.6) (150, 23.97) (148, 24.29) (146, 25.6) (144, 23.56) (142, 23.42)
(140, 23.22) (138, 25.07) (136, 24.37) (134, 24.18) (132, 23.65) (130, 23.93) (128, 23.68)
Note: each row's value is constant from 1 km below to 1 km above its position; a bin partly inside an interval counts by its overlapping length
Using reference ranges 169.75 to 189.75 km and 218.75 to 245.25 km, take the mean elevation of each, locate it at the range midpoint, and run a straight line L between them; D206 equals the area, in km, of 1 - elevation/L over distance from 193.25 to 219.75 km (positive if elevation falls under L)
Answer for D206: 0.7 km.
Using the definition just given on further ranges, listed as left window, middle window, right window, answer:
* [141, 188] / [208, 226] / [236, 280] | 0.9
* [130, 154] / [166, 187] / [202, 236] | -1.0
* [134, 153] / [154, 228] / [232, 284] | -1.8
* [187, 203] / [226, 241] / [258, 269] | -2.2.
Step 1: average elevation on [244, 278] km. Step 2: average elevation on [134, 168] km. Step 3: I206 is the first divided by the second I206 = 0.67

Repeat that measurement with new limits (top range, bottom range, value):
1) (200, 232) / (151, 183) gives 0.82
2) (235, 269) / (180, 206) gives 0.74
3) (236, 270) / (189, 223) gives 0.80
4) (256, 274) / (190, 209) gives 0.68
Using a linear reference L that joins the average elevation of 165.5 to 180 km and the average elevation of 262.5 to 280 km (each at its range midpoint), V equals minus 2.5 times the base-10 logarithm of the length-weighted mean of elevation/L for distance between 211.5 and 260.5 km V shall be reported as 0.07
